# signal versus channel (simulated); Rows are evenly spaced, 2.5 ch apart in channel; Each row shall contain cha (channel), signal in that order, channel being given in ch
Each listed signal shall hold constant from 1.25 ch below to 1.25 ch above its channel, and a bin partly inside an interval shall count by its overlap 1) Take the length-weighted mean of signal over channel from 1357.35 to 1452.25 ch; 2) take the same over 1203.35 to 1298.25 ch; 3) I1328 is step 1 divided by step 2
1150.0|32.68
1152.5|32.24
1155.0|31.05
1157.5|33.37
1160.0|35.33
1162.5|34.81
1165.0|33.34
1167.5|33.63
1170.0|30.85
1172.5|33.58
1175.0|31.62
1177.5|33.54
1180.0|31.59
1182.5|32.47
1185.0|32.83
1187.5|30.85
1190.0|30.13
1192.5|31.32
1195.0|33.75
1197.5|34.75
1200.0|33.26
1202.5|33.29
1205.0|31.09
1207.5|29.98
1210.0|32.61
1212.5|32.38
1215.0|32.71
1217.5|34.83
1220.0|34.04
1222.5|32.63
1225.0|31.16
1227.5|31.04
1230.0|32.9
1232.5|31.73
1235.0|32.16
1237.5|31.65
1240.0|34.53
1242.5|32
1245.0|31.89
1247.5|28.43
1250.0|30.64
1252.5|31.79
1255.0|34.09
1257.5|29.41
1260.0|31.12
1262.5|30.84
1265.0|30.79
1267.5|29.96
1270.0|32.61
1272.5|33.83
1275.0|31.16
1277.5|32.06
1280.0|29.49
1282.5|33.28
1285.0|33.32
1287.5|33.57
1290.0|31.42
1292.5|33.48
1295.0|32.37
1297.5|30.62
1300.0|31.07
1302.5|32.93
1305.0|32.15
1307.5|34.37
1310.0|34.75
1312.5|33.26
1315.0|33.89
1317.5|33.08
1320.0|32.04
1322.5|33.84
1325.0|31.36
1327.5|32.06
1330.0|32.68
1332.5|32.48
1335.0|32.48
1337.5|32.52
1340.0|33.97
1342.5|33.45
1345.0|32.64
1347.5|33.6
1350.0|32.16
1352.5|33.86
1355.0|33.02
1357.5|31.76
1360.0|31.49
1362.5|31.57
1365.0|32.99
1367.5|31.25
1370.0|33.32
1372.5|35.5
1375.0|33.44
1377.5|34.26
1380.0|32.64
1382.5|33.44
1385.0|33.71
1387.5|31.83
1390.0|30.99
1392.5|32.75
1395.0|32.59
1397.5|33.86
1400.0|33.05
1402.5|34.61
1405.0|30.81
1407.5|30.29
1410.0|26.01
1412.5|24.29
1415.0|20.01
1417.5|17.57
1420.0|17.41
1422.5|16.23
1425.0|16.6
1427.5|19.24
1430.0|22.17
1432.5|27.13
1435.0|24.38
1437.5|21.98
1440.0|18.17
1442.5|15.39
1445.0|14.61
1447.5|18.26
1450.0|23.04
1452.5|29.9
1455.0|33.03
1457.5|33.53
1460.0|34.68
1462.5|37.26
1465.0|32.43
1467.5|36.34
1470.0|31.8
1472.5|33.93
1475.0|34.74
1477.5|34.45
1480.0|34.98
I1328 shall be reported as 0.85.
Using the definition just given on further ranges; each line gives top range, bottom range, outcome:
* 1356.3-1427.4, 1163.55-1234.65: 0.90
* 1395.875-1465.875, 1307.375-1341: 0.76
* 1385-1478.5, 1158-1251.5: 0.84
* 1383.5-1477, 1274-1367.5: 0.84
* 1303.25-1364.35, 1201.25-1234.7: 1.02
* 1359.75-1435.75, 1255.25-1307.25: 0.90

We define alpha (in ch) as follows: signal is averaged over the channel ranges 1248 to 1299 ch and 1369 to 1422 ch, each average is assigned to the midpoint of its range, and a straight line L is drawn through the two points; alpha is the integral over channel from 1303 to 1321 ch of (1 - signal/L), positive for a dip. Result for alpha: -1.3 ch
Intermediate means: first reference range 31.7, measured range 33.4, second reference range 29.9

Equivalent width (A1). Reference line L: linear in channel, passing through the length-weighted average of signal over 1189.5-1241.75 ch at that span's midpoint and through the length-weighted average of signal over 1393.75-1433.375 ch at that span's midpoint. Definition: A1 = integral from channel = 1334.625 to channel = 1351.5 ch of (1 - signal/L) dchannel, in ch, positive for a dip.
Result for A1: -3.2 ch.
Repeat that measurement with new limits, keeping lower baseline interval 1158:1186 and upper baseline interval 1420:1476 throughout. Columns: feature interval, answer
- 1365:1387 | -4.44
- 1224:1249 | -0.28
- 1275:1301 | -1.72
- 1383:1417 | -3.74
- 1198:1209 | 0.05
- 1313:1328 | -1.83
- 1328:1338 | -1.25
